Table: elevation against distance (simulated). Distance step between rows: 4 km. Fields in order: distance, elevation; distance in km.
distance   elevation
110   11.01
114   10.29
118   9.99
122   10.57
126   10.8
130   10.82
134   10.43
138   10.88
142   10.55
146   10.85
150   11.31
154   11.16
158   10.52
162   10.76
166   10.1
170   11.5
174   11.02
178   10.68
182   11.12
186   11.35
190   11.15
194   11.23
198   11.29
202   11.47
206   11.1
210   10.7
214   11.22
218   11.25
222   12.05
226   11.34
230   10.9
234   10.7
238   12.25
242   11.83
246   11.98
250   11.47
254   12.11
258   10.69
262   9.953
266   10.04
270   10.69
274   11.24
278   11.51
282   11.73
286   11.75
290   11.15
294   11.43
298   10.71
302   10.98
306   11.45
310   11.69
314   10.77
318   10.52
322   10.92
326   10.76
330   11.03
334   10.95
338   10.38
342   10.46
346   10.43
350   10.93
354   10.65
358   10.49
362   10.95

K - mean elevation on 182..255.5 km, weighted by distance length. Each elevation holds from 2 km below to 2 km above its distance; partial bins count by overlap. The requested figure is 11.4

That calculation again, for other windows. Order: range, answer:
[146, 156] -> 11.2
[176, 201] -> 11.2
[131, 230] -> 11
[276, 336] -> 11.2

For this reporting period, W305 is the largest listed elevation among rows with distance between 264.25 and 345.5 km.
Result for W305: 11.75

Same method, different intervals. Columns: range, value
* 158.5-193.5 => 11.5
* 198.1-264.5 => 12.25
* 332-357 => 10.95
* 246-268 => 12.11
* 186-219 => 11.47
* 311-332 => 11.03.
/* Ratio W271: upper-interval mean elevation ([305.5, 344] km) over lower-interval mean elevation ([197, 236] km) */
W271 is 1.0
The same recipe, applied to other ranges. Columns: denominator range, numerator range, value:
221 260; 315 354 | 0.93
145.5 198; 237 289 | 1.03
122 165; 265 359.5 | 1.02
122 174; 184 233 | 1.04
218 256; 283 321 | 0.96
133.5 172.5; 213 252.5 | 1.06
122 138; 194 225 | 1.06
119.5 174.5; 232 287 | 1.04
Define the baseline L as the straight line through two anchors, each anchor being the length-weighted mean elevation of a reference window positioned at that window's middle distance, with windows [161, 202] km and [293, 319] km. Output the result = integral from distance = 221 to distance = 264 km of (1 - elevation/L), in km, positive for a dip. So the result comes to -1.2 km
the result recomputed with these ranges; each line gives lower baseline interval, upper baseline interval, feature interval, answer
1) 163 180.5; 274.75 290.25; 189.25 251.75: -1.3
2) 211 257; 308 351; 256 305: 0.7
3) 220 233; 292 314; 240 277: 0.6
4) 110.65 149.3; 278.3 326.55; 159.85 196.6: -0.7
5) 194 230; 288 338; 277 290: -0.6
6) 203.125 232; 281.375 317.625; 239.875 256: -0.9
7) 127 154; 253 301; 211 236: -0.6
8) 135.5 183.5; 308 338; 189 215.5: -0.7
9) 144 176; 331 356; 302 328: -0.8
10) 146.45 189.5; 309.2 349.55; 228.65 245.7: -1.0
